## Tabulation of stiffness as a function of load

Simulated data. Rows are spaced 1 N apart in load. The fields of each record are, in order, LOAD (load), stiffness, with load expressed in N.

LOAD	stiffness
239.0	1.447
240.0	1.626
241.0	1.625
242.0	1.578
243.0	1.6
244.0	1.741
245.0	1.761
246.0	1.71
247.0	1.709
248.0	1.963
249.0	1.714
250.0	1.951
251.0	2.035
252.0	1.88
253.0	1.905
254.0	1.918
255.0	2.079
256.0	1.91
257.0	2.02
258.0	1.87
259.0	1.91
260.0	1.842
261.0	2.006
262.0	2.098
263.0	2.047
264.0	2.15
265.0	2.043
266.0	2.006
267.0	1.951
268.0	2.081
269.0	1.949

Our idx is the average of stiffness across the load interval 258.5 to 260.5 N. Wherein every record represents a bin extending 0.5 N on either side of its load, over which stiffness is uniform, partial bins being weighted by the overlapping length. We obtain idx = 1.88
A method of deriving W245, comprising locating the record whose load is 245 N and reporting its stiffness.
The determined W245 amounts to 1.761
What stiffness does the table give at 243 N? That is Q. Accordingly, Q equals 1.6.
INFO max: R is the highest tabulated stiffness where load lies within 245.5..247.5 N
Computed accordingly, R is 1.71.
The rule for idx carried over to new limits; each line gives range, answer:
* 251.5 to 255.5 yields 1.95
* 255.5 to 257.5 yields 1.96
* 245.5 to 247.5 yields 1.71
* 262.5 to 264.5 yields 2.1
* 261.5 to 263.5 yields 2.07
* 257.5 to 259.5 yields 1.89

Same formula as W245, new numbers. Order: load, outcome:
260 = 1.842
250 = 1.951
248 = 1.963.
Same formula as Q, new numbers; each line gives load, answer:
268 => 2.081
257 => 2.02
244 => 1.741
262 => 2.098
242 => 1.578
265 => 2.043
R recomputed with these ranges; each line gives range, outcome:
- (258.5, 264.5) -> 2.15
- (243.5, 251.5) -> 2.035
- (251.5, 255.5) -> 2.079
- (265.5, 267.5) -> 2.006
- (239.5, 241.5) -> 1.626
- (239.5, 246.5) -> 1.761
